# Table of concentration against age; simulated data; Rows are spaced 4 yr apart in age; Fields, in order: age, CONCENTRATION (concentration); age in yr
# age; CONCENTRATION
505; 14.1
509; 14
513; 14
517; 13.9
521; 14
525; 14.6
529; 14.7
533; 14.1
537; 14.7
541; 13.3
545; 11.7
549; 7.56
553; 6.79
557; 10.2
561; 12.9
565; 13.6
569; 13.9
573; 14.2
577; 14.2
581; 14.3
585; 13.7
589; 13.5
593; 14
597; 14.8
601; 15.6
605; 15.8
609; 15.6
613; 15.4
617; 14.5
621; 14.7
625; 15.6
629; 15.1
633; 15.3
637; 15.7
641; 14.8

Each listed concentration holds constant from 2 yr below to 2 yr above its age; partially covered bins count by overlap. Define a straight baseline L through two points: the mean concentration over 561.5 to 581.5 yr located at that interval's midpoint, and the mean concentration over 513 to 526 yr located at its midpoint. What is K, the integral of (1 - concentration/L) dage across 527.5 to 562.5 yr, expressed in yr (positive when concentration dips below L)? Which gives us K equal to 5.8 yr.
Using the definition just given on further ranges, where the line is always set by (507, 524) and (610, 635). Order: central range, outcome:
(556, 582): 2.1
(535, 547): 0.9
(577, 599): 1.0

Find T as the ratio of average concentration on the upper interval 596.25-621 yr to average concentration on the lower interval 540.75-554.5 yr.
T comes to 1.6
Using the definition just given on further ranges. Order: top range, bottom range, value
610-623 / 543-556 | 1.70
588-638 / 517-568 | 1.21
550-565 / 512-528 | 0.73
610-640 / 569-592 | 1.09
